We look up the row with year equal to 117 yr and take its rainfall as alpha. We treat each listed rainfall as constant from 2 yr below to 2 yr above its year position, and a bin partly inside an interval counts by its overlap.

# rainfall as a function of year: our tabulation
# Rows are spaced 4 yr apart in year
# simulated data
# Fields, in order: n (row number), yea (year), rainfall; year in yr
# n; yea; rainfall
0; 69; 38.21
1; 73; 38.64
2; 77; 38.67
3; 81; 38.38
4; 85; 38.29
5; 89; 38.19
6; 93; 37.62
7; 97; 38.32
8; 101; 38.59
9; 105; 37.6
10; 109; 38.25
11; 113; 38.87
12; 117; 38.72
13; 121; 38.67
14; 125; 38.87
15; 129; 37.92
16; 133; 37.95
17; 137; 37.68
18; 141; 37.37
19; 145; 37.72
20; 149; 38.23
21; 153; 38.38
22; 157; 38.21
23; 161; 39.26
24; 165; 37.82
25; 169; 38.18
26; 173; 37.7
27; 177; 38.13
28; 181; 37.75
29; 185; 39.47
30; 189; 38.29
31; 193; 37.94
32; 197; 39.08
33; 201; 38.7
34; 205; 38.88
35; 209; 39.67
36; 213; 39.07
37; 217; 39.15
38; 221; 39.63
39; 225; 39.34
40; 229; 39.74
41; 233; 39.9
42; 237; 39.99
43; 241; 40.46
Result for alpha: 38.72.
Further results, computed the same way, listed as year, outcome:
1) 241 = 40.46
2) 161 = 39.26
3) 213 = 39.07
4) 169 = 38.18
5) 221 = 39.63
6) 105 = 37.6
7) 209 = 39.67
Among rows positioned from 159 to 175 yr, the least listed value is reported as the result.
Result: 37.7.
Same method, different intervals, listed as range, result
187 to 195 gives 37.94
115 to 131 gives 37.92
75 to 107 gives 37.6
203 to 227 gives 38.88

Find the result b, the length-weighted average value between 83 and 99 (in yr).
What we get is 38.1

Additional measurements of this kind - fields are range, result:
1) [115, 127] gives 38.8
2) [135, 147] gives 37.6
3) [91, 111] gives 38.1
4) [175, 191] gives 38.4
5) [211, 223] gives 39.3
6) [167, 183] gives 37.9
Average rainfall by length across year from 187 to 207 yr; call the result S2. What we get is 38.6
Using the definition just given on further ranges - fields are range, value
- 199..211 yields 39.1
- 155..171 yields 38.4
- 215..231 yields 39.5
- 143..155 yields 38.1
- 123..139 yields 38.1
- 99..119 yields 38.4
